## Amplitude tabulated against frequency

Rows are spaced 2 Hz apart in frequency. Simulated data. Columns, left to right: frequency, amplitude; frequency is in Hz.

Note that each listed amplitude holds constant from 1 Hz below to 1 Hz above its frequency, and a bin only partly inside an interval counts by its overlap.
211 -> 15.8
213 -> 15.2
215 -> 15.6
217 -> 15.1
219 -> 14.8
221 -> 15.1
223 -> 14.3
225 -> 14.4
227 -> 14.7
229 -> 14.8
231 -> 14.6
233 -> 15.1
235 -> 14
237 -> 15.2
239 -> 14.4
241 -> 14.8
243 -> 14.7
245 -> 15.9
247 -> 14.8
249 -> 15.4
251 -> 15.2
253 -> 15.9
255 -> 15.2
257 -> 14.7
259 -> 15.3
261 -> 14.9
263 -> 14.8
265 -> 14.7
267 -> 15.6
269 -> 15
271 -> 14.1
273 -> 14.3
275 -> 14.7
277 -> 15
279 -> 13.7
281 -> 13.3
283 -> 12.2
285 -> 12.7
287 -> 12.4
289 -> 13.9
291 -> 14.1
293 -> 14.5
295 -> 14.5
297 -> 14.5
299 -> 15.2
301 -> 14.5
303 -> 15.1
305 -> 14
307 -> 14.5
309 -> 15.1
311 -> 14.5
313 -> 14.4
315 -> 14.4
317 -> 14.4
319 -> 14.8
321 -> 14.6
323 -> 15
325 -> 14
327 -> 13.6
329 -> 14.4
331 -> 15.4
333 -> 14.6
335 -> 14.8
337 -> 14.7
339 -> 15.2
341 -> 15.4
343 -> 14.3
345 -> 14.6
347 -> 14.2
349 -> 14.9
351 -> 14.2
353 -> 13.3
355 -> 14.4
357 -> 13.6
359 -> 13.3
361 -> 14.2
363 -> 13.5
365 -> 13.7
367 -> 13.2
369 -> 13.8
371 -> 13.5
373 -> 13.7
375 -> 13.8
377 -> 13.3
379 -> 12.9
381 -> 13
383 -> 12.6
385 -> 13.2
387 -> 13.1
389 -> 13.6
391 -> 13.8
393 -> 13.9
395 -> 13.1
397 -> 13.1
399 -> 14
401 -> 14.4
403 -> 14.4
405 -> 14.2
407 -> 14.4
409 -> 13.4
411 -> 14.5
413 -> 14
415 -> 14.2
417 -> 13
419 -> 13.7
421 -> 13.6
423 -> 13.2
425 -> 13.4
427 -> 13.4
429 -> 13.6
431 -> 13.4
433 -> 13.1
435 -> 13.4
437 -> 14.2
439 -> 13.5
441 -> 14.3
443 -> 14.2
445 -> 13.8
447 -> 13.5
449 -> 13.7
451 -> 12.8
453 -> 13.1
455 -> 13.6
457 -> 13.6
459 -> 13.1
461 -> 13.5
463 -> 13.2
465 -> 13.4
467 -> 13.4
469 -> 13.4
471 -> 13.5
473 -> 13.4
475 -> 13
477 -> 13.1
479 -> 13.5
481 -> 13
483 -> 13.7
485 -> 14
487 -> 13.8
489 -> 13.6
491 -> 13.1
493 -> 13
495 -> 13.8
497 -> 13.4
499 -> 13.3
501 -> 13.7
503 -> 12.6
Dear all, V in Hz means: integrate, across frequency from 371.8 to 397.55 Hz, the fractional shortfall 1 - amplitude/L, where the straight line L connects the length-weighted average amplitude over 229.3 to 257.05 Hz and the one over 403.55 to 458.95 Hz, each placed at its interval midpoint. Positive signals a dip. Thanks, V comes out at 1.2 Hz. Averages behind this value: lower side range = 15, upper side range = 13.7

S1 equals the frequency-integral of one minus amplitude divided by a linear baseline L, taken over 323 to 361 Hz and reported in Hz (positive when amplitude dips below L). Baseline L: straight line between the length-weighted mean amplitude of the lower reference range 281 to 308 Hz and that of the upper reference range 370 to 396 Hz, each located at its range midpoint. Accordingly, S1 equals -2.1 Hz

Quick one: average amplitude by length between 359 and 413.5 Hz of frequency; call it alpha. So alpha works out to 13.6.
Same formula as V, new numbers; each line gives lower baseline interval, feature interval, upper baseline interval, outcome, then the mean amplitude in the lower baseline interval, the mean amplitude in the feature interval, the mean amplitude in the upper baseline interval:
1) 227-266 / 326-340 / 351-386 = -0.8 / 15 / 14.7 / 13.5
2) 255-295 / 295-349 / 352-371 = -2.7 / 14.2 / 14.6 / 13.7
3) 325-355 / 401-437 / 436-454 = 0.4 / 14.5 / 13.7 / 13.7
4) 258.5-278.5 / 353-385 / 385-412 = 1.3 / 14.8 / 13.5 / 13.8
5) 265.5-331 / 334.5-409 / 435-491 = 0.5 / 14.3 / 13.9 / 13.5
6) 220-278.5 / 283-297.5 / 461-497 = 0.9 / 14.9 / 13.7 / 13.4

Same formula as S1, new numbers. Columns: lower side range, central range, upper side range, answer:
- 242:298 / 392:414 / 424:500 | -0.26 Hz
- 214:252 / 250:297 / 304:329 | 0.94 Hz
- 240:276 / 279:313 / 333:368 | 1.42 Hz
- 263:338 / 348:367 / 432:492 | 0.26 Hz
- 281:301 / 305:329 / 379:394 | -1.42 Hz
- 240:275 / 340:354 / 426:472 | -0.10 Hz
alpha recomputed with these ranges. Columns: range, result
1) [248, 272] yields 15.1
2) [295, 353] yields 14.6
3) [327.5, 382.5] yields 14.1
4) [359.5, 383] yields 13.5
